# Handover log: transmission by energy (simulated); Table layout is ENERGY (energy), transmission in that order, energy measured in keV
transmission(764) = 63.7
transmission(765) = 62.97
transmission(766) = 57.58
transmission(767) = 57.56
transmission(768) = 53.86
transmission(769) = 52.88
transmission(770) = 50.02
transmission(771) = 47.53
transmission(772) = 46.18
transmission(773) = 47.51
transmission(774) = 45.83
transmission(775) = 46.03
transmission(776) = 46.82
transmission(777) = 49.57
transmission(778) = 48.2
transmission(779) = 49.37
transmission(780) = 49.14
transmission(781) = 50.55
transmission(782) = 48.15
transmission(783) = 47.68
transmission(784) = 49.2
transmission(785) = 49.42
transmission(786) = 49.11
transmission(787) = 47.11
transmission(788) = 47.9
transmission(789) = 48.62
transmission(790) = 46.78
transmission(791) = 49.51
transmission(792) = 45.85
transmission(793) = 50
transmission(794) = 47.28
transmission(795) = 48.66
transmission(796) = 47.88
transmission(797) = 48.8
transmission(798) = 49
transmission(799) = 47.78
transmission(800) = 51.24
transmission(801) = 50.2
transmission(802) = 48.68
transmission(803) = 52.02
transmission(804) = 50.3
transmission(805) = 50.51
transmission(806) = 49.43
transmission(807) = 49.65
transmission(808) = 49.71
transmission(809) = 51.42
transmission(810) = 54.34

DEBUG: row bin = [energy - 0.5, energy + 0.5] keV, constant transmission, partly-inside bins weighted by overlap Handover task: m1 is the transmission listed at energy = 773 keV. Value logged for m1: 47.51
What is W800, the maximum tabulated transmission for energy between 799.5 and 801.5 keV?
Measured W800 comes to 51.24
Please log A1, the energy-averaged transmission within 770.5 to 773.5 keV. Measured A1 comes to 47.1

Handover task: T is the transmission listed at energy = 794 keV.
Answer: 47.28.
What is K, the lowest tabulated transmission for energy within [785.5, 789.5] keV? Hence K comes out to 47.11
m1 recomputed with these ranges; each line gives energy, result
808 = 49.71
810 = 54.34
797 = 48.8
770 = 50.02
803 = 52.02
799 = 47.78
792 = 45.85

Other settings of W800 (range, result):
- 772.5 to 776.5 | 47.51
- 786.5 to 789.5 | 48.62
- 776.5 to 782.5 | 50.55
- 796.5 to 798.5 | 49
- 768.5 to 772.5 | 52.88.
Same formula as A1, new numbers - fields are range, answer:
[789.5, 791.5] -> 48.1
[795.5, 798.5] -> 48.6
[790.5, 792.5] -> 47.7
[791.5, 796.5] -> 47.9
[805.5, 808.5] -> 49.6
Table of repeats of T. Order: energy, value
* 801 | 50.2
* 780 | 49.14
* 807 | 49.65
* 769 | 52.88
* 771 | 47.53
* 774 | 45.83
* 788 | 47.9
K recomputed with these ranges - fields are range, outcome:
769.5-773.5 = 46.18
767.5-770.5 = 50.02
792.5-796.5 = 47.28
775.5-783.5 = 46.82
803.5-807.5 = 49.43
